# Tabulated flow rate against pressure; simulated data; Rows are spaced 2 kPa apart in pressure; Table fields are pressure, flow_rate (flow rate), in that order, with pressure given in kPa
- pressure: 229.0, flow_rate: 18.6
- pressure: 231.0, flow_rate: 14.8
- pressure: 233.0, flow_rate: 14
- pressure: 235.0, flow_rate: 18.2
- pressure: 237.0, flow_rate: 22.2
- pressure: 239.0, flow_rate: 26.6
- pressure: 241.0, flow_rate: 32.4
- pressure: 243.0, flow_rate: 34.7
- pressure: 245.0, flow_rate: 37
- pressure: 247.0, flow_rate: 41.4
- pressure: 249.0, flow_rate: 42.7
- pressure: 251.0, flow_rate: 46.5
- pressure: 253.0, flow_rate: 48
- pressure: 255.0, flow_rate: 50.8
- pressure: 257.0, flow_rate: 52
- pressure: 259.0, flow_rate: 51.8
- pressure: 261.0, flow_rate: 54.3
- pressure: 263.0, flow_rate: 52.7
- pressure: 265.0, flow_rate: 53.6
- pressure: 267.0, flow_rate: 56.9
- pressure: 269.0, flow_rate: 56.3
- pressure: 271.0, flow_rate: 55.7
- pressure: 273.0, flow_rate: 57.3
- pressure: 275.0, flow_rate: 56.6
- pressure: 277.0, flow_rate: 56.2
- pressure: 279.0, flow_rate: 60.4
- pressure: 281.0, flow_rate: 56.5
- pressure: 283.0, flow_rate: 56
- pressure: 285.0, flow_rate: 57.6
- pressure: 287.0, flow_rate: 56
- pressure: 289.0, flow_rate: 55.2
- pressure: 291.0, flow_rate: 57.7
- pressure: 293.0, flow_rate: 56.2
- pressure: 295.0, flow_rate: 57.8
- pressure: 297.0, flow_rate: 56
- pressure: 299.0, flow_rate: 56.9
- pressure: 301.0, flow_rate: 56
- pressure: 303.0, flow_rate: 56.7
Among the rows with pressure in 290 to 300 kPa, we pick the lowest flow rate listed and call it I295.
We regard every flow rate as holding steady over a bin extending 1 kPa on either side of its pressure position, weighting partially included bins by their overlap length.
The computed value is 56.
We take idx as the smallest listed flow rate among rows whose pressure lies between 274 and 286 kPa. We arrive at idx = 56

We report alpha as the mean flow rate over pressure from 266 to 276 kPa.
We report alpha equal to 56.6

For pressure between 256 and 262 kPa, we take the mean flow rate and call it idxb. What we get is 52.7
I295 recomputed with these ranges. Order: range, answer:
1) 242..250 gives 34.7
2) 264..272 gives 53.6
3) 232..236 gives 14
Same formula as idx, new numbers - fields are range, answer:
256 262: 51.8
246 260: 41.4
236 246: 22.2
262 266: 52.7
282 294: 55.2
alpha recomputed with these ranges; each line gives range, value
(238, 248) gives 34.4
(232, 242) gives 22.7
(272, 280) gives 57.6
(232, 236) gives 16.1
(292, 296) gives 57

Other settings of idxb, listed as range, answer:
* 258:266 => 53.1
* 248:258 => 48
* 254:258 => 51.4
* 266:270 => 56.6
